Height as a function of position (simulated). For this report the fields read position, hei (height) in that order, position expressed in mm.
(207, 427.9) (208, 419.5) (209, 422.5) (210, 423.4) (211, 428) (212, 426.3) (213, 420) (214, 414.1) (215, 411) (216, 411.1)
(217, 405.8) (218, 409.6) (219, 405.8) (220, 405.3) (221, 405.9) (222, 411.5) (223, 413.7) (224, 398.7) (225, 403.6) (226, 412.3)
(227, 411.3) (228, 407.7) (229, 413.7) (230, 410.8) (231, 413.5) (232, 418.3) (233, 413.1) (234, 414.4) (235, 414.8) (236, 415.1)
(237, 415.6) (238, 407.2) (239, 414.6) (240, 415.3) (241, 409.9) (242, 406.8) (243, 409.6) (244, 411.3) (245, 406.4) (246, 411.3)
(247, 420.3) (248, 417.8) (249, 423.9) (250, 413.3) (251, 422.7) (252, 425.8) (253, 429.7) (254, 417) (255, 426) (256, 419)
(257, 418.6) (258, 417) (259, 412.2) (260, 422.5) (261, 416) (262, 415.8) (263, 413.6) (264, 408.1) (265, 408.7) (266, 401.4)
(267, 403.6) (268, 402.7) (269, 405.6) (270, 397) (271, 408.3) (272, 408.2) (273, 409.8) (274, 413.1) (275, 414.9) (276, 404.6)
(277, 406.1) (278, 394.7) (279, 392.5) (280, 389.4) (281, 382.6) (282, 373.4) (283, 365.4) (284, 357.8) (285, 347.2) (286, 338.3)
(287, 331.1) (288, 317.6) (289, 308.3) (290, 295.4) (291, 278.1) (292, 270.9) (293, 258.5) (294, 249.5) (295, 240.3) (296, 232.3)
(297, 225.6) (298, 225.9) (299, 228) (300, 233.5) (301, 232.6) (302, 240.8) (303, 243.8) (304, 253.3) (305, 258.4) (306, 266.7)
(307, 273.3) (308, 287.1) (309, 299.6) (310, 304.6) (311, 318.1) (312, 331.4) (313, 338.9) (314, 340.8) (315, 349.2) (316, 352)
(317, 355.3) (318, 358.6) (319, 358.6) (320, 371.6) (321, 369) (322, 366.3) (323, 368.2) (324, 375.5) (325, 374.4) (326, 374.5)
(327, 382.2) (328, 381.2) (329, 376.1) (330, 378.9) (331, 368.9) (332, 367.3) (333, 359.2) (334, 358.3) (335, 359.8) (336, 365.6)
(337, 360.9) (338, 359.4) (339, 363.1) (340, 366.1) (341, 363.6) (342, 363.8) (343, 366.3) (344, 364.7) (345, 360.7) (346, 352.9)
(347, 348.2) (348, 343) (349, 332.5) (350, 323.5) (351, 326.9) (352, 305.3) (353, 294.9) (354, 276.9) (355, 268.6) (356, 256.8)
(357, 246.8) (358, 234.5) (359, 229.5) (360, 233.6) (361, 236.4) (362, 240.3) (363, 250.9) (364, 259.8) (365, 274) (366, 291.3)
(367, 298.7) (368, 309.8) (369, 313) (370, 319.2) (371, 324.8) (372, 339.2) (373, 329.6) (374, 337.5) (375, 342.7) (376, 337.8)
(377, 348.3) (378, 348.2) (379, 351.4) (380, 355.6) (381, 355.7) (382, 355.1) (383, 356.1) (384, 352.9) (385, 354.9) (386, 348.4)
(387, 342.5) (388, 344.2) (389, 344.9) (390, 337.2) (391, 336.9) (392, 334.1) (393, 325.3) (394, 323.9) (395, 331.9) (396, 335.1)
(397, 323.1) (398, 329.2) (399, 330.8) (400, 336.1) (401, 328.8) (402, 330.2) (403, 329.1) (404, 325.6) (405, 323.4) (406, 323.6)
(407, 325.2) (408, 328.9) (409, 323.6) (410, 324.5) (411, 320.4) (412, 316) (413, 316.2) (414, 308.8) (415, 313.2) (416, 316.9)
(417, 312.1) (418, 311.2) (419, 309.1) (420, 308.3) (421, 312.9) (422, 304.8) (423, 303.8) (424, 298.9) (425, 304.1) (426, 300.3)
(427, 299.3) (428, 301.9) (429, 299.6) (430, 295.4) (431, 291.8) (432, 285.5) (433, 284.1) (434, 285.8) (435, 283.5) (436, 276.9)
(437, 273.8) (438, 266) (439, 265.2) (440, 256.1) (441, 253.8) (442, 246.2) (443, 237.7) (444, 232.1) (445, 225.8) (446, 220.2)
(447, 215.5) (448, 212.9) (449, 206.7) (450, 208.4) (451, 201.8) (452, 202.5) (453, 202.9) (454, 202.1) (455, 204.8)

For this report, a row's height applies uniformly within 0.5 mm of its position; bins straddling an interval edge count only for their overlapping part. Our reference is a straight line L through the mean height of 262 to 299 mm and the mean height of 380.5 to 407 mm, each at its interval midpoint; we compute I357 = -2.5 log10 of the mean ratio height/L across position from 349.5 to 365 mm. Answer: 0.27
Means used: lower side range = 351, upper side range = 337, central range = 266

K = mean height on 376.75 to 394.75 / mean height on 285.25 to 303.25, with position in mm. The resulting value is 1.3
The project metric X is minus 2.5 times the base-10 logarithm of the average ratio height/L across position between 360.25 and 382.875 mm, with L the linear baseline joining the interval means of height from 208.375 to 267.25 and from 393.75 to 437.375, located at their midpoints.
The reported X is 0.07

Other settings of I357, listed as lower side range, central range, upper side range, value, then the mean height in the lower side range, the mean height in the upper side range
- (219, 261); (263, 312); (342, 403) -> 0.16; 414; 319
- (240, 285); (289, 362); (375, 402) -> 0.19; 407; 341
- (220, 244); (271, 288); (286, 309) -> -0.24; 411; 264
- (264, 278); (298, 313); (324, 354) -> 0.37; 406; 356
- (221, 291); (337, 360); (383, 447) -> 0.09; 401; 307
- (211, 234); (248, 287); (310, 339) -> -0.04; 411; 360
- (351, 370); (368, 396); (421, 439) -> -0.22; 271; 291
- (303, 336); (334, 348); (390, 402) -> -0.07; 342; 331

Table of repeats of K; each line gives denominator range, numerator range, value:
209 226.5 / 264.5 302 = 0.82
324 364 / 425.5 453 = 0.78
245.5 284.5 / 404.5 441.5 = 0.74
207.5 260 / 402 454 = 0.68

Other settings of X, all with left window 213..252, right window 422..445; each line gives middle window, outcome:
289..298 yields 0.40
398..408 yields -0.10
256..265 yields -0.06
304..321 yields 0.12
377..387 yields -0.13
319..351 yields -0.06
